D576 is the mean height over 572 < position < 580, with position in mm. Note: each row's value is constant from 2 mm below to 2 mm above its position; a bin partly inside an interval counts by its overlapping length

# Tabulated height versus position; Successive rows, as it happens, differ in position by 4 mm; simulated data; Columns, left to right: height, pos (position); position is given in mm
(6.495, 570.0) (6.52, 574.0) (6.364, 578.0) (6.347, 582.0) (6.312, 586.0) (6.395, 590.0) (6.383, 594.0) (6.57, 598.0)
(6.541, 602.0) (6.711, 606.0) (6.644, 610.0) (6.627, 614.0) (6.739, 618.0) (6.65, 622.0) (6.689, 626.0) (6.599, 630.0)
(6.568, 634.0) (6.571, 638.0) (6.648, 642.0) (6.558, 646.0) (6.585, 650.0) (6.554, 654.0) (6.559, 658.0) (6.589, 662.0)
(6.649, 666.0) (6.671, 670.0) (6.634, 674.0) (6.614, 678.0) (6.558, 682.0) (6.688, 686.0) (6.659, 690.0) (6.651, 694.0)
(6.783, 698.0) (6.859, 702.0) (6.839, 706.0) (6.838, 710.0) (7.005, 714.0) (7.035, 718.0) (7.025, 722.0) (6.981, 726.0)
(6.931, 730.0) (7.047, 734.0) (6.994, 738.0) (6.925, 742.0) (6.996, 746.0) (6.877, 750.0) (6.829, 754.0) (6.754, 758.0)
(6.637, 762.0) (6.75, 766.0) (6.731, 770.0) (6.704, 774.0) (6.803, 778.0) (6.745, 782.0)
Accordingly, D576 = 6.44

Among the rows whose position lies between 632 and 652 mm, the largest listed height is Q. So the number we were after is 6.648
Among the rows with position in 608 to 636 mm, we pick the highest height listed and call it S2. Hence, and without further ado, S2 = 6.739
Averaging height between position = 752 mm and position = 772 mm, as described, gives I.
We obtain 6.74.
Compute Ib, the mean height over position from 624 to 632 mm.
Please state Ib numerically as 6.64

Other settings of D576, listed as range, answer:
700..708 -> 6.85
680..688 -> 6.62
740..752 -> 6.93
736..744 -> 6.96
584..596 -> 6.36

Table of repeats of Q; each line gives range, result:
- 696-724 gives 7.035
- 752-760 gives 6.829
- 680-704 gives 6.859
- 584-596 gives 6.395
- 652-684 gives 6.671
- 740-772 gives 6.996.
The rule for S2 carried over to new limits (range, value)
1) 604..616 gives 6.711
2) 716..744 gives 7.047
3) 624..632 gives 6.689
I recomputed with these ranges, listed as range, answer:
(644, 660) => 6.56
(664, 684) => 6.63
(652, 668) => 6.59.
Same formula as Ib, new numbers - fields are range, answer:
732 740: 7.02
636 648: 6.59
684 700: 6.7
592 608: 6.55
